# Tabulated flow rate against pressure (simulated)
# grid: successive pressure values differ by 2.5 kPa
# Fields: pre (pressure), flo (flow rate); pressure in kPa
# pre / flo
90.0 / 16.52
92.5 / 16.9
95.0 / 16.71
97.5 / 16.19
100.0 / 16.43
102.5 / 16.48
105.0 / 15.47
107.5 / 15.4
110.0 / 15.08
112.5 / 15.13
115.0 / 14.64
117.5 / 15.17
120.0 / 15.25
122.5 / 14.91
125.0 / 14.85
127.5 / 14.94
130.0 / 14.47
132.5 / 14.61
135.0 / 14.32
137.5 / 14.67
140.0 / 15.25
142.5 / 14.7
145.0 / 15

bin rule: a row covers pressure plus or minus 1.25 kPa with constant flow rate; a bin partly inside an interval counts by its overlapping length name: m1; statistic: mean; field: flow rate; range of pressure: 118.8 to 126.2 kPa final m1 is 15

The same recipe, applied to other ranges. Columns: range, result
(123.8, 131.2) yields 14.8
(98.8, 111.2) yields 15.8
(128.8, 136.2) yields 14.5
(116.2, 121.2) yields 15.2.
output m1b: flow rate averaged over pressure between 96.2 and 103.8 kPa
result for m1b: 16.4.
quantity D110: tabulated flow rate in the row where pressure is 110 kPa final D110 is 15.08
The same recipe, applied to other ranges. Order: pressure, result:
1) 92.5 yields 16.9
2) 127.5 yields 14.94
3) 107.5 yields 15.4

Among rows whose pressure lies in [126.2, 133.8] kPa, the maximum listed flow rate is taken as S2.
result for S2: 14.94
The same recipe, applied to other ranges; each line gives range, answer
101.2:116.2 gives 16.48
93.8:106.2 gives 16.71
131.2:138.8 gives 14.67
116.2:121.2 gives 15.25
